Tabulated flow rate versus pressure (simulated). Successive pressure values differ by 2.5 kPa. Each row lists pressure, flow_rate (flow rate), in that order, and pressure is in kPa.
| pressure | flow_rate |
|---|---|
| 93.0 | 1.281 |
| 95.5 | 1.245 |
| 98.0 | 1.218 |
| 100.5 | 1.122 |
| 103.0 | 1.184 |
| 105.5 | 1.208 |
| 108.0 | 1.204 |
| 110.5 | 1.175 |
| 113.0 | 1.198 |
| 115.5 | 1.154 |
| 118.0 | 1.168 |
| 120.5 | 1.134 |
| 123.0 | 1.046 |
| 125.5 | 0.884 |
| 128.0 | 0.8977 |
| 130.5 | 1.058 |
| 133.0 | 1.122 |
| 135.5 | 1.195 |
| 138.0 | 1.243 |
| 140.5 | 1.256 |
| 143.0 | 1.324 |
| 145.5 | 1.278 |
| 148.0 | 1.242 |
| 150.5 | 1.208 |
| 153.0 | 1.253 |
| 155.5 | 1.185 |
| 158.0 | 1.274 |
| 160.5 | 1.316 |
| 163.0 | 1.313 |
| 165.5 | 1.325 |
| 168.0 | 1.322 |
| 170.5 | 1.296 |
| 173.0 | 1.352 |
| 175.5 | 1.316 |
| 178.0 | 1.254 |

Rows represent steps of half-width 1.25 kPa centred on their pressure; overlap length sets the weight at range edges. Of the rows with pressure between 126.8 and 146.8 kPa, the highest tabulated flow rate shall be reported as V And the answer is 1.324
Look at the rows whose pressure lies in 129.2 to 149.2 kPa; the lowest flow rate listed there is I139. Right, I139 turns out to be 1.058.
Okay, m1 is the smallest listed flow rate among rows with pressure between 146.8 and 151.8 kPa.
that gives 1.208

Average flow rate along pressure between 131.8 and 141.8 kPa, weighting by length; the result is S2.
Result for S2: 1.21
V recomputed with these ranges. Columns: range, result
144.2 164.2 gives 1.316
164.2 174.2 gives 1.352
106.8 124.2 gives 1.204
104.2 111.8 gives 1.208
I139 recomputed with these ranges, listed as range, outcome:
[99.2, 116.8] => 1.122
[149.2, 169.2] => 1.185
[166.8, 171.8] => 1.296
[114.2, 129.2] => 0.884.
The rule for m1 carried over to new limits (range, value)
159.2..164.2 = 1.313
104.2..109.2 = 1.204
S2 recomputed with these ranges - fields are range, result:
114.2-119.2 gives 1.16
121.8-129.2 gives 0.942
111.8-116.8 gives 1.18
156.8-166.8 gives 1.31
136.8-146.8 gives 1.28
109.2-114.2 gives 1.19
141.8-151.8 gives 1.26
